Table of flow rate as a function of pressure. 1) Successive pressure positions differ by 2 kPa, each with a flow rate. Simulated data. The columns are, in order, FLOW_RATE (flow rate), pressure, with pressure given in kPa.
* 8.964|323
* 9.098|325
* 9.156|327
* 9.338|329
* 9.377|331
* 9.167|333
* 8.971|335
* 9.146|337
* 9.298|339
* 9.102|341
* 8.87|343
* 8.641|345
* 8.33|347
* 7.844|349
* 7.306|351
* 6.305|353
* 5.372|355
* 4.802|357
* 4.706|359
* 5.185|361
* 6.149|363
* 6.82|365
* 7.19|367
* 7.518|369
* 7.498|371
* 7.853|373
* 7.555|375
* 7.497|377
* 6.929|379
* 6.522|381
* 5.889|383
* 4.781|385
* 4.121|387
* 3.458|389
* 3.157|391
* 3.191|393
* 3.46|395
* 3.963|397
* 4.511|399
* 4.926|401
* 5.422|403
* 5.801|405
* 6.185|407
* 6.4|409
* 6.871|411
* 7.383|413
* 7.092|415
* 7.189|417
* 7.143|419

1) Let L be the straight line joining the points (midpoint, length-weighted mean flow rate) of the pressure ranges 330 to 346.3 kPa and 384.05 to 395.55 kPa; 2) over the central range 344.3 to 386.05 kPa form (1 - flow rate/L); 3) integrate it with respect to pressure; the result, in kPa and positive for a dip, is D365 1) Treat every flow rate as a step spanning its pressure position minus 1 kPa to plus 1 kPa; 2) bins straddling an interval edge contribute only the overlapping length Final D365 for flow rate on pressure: -4.5 kPa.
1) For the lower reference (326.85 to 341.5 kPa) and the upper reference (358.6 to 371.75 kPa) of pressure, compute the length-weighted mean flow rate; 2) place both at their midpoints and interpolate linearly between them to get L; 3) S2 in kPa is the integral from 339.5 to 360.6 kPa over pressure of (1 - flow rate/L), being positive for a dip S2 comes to 2.1 kPa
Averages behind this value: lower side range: 9.2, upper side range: 6.5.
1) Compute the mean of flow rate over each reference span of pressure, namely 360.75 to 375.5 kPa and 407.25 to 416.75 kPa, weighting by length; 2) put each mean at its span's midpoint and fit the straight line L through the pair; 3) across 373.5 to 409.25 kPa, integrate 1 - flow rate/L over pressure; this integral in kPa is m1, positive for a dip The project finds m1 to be 9.0 kPa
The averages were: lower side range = 7.04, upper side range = 6.9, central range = 5.22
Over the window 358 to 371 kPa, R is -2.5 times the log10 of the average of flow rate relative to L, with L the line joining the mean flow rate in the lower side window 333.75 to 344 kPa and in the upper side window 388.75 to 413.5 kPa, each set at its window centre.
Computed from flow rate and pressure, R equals 0.16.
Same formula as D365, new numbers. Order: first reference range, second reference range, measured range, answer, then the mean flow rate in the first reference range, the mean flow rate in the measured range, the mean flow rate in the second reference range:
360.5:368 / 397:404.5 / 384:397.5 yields 4.0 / 6.41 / 3.72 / 4.88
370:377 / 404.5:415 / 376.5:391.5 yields 4.2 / 7.62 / 5.29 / 6.62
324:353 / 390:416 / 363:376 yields -0.5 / 8.74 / 7.31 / 5.26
